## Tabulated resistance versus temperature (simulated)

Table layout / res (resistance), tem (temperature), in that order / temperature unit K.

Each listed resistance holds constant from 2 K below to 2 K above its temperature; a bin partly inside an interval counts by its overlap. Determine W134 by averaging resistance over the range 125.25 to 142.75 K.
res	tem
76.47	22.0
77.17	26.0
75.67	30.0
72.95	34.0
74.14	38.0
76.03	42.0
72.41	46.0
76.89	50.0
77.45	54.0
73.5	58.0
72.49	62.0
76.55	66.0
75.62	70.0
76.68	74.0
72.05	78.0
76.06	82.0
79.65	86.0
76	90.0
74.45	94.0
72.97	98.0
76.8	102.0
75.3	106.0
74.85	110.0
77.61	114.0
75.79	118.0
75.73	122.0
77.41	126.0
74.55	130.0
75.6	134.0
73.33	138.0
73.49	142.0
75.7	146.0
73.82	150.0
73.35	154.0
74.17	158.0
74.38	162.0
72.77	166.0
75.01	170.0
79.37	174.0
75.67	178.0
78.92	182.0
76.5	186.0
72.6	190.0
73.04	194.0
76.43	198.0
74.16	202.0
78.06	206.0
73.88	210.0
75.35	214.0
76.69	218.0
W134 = 74.8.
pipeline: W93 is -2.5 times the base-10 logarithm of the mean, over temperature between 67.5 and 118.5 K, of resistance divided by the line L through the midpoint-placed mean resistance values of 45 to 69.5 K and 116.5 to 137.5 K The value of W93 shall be 0.00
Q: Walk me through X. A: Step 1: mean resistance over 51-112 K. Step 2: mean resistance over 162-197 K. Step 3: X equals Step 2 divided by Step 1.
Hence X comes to 1.00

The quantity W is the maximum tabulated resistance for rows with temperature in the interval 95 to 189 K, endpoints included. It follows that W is 79.37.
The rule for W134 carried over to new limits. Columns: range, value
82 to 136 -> 75.9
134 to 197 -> 74.9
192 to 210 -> 75.3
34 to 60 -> 74.9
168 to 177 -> 77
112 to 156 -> 75.1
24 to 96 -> 75.3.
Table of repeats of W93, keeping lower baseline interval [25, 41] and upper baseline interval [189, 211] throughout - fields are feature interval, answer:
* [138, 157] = 0.01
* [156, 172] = 0.01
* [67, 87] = -0.01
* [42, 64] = 0.00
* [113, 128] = -0.02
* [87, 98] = 0.00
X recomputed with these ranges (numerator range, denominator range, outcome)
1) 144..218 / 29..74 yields 1.00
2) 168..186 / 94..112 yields 1.03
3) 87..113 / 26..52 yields 1.01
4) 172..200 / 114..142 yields 1.01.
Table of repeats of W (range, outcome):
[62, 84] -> 76.68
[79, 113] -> 79.65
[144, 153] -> 75.7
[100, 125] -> 77.61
